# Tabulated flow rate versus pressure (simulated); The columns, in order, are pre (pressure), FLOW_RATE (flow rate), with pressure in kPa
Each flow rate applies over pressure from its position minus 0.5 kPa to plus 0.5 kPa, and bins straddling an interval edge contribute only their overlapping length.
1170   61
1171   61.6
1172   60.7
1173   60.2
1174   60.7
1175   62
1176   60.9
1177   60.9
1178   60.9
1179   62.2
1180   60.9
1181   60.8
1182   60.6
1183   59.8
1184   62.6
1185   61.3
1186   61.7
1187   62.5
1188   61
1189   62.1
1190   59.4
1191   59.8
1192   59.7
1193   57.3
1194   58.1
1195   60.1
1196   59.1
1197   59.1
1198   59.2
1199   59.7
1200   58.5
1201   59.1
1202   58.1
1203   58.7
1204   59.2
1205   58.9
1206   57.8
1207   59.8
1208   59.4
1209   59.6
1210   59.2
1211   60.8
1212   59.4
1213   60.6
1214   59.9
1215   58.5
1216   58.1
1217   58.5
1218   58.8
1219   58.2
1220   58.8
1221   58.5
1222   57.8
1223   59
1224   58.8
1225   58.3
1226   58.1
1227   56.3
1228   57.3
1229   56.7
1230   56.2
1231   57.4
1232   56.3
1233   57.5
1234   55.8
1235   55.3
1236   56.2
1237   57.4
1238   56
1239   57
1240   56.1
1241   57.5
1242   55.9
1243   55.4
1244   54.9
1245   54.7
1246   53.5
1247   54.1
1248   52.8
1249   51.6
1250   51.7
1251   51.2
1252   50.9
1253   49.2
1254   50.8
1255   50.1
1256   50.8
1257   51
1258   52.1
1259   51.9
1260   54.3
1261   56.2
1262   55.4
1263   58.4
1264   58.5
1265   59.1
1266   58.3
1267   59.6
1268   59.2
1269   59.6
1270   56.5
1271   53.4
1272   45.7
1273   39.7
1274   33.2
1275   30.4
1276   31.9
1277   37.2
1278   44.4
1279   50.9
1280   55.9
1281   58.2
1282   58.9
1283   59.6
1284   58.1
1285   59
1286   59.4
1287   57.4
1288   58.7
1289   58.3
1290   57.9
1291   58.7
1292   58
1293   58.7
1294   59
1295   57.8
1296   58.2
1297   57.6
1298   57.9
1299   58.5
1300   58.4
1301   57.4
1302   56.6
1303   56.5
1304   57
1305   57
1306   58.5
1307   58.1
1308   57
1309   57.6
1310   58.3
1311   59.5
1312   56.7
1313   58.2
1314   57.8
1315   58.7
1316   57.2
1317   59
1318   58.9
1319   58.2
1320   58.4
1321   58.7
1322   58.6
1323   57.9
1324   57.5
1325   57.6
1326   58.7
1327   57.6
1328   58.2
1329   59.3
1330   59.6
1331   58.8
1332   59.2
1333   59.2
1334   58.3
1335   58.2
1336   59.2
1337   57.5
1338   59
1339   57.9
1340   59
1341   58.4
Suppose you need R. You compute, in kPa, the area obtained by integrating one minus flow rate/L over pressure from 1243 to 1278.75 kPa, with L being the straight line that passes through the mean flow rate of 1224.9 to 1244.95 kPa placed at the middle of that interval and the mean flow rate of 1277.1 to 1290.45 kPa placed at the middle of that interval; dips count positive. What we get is 3.4 kPa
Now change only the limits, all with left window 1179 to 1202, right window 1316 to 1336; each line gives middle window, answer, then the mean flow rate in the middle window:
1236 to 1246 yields 0.59 kPa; 56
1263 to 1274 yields 0.94 kPa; 54.1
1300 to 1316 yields 0.29 kPa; 57.7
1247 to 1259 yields 1.64 kPa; 51.3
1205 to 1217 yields 0.11 kPa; 59.3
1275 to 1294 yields 1.61 kPa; 54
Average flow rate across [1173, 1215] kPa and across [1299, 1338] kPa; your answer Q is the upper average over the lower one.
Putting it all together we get 0.97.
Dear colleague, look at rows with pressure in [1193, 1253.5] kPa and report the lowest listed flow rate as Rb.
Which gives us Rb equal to 49.2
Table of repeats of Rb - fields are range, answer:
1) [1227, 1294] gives 30.4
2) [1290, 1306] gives 56.5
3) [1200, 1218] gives 57.8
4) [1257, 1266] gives 51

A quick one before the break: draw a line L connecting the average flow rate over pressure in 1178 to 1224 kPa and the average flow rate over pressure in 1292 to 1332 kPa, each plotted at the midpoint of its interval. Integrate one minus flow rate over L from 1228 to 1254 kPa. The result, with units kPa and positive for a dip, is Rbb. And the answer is 1.9 kPa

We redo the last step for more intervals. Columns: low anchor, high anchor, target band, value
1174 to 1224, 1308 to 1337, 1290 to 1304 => 0.2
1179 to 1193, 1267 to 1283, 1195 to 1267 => -2.8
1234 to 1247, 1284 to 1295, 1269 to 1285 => 2.6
